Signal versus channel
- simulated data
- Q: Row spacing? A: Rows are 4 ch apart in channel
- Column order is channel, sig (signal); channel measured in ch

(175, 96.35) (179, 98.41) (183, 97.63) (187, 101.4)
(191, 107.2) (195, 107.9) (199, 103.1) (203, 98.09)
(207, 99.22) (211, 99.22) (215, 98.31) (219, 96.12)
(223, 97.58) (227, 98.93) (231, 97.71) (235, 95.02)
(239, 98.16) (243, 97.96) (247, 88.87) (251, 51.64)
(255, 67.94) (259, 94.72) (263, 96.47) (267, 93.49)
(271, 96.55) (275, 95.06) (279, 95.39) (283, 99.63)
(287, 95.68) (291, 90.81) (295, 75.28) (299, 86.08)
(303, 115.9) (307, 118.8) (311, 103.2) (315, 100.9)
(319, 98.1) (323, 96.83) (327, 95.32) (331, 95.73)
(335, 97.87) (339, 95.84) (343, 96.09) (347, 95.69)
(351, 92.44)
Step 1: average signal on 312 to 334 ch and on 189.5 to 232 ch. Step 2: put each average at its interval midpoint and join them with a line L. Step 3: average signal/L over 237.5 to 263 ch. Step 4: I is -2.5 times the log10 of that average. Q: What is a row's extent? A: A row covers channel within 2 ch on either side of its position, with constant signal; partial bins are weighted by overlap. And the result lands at 0.18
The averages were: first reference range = 100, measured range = 84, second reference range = 97.7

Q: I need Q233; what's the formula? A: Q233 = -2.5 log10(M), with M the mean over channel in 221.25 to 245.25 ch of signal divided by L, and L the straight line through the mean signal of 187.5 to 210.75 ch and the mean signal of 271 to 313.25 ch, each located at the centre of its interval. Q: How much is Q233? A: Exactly 0.037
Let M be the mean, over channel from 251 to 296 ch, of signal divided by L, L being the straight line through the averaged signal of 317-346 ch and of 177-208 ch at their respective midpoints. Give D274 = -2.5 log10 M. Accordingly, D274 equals 0.104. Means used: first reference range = 102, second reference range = 96.5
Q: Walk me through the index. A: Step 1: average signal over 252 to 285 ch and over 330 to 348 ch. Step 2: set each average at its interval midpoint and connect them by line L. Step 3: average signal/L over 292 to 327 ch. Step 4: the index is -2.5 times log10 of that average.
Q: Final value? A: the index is -0.05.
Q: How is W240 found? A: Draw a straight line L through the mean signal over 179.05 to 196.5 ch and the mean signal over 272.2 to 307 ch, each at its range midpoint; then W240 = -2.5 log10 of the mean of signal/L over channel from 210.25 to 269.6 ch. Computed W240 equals 0.09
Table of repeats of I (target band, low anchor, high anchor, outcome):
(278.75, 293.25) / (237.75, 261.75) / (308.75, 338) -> -0.05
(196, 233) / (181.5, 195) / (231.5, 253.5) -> -0.04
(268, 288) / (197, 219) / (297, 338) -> 0.04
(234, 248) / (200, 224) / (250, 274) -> -0.05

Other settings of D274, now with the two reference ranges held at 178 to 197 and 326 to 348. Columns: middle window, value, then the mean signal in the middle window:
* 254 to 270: 0.11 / 89.9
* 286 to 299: 0.14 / 86.4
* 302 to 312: -0.16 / 113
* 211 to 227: 0.04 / 97.8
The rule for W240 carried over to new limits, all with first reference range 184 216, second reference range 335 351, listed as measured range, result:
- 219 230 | 0.032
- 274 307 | 0.025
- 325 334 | 0.005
